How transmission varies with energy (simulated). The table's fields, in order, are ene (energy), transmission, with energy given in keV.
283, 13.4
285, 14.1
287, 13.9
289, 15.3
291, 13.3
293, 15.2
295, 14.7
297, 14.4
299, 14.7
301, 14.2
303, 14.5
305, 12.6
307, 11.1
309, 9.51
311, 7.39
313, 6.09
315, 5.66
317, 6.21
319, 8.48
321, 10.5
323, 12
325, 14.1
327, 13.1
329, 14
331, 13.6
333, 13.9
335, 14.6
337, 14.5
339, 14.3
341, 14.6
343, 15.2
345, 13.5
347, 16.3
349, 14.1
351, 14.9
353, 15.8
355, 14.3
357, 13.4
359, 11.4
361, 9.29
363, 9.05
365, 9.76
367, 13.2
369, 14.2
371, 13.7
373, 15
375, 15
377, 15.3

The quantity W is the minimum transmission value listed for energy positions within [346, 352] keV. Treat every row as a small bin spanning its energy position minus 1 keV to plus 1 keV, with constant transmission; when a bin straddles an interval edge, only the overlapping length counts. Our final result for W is 14.1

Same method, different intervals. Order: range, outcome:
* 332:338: 13.9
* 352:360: 11.4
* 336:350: 13.5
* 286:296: 13.3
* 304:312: 7.39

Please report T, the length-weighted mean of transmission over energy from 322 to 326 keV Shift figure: 13.1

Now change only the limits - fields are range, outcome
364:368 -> 11.5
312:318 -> 5.99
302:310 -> 11.9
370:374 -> 14.3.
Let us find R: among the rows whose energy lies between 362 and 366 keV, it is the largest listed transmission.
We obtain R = 9.76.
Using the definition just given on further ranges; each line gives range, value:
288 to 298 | 15.3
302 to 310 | 14.5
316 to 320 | 8.48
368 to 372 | 14.2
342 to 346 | 15.2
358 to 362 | 11.4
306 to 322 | 11.1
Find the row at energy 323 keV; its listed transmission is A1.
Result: 12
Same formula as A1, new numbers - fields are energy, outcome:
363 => 9.05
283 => 13.4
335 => 14.6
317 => 6.21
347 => 16.3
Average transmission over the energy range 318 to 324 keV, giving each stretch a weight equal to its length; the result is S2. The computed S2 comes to 10.3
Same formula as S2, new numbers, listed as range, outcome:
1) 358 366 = 9.88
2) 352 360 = 13.7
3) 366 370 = 13.7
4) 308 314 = 7.66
